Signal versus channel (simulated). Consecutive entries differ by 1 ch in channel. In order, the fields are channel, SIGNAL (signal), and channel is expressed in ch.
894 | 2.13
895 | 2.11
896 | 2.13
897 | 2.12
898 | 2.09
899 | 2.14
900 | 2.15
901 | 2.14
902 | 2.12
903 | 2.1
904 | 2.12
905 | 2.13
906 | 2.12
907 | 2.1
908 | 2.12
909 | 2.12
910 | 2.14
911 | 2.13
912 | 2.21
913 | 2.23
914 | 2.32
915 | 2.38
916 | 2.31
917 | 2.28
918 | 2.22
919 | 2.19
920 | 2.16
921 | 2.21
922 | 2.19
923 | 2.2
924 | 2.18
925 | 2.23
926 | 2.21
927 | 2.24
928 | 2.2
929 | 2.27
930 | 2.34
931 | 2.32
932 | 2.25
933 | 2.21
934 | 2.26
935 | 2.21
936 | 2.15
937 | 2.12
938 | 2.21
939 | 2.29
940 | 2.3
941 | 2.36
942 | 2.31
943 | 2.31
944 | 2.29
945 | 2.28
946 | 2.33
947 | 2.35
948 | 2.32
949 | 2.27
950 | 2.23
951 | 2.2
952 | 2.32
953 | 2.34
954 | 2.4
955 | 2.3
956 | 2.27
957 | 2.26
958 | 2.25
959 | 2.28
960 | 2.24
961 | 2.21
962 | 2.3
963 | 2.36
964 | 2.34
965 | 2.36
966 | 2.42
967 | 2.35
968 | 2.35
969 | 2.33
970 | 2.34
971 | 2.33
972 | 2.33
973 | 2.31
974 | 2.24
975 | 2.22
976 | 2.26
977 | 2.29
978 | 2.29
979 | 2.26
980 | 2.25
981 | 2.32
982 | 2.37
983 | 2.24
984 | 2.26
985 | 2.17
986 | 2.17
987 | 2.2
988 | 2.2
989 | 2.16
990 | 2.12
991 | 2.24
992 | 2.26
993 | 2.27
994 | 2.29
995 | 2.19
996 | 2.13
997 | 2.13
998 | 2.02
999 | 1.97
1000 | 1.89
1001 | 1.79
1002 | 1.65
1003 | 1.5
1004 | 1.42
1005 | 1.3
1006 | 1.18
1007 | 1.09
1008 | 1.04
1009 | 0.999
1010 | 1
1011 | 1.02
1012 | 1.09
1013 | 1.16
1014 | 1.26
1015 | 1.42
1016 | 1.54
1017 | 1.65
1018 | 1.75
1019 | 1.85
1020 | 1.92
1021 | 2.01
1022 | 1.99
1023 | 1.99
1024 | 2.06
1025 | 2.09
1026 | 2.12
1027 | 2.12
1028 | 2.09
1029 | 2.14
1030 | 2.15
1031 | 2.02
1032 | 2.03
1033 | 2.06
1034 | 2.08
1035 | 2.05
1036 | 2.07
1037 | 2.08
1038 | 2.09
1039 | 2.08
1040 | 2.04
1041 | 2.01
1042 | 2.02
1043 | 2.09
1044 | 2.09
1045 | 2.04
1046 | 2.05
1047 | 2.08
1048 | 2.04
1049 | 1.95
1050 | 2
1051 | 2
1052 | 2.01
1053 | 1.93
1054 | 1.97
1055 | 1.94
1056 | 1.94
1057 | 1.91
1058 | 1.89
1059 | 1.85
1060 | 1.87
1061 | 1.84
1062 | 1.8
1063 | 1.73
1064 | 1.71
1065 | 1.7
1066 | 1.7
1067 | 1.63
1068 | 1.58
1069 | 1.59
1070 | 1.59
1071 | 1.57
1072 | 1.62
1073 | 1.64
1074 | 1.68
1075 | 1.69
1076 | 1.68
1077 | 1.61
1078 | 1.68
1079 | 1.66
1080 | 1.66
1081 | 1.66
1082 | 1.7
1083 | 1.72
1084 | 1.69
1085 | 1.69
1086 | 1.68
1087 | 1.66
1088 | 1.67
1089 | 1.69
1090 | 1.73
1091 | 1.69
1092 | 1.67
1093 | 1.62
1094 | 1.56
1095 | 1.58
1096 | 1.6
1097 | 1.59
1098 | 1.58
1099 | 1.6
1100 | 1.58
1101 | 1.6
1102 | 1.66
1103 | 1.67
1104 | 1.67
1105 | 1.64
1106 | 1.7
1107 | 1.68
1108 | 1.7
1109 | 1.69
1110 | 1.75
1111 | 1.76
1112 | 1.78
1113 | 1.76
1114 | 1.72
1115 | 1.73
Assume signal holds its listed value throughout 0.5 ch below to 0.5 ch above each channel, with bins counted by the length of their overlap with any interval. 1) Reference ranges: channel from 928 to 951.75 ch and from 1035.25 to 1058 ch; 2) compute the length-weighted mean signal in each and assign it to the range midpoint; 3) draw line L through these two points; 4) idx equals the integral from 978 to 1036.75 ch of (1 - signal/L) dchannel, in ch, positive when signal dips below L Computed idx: 6.40 ch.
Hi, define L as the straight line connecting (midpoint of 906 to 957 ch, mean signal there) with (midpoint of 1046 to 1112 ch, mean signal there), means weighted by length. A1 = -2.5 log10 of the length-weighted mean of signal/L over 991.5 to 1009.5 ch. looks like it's 0.16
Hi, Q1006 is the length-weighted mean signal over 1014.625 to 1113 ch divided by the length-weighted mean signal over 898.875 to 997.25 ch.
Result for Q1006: 0.81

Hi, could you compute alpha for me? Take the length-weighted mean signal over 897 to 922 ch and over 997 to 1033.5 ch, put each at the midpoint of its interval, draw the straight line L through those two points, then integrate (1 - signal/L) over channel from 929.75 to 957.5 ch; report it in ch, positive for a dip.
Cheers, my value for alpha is -3.6 ch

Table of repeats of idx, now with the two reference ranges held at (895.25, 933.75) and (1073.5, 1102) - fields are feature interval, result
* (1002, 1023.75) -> 5.0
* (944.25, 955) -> -1.1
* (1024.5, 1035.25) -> -1.5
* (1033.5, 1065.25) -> -3.5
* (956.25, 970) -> -1.8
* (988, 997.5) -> -1.2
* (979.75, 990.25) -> -1.3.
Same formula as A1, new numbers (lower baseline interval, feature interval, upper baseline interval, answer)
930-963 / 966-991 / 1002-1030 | -0.16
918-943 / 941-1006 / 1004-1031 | -0.14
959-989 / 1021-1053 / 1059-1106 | -0.07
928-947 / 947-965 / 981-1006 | -0.05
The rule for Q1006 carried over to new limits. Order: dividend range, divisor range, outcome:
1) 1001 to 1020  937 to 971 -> 0.59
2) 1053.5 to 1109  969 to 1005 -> 0.79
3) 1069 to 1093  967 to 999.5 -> 0.74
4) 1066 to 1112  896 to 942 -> 0.75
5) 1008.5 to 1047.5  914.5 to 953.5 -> 0.82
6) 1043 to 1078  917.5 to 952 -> 0.81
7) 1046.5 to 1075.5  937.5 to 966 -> 0.79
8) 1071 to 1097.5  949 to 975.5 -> 0.72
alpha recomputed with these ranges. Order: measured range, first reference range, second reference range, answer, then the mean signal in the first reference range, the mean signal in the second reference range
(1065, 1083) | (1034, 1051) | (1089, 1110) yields 1.7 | 2.05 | 1.64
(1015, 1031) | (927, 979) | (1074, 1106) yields 0.1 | 2.29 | 1.65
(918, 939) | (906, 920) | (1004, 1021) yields -1.5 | 2.21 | 1.35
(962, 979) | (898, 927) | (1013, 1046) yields -2.0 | 2.18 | 1.96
